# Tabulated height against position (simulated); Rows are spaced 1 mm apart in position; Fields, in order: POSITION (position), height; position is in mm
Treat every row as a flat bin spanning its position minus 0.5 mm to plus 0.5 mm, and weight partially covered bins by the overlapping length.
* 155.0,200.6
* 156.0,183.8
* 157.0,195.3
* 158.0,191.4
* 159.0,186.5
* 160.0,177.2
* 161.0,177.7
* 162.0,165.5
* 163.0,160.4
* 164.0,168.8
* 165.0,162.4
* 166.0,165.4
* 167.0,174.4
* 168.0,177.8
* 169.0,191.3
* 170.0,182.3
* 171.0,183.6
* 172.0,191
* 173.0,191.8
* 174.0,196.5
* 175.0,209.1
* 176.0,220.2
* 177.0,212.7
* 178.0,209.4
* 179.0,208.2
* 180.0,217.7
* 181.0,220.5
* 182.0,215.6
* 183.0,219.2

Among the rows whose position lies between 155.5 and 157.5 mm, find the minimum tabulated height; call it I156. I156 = 183.8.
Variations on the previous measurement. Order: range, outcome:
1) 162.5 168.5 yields 160.4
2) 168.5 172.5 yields 182.3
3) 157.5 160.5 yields 177.2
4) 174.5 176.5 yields 209.1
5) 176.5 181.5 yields 208.2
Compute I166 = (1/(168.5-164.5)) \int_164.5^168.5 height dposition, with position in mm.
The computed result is 170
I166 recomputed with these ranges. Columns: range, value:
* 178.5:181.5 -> 215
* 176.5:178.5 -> 211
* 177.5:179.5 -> 209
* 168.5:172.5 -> 187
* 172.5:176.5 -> 204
